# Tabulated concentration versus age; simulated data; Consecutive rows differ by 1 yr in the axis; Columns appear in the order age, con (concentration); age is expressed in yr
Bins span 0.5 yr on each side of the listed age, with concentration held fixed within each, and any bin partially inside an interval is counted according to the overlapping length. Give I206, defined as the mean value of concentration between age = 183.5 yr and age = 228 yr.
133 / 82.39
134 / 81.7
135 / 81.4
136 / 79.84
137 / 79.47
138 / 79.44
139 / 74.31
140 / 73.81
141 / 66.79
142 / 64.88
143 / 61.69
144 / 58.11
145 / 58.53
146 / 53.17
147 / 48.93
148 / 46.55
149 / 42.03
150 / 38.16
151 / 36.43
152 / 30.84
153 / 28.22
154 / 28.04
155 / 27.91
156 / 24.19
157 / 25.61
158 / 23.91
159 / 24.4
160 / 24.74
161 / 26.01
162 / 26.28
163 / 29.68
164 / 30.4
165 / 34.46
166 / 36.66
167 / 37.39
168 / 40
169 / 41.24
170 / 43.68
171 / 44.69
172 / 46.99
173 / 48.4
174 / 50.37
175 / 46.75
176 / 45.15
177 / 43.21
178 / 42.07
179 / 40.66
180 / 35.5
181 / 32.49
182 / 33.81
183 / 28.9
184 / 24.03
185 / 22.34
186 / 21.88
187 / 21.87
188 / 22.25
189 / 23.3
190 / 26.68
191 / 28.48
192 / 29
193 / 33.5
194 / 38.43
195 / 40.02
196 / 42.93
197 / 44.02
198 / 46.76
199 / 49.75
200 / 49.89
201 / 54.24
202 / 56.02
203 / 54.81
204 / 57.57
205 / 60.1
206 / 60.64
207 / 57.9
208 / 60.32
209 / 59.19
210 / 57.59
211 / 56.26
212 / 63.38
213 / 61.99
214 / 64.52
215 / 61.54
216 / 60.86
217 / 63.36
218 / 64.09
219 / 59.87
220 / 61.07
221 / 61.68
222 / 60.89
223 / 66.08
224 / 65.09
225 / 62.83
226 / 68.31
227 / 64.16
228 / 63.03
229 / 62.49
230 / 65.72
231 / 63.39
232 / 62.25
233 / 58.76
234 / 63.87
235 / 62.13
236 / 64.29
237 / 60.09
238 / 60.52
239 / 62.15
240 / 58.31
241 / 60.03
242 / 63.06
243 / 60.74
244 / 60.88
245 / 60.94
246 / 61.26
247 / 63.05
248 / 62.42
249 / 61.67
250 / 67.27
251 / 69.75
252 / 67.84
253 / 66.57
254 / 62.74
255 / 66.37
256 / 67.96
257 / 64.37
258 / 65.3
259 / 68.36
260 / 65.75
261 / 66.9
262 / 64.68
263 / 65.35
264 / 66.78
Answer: 50.4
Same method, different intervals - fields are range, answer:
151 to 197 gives 33.4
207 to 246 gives 61.9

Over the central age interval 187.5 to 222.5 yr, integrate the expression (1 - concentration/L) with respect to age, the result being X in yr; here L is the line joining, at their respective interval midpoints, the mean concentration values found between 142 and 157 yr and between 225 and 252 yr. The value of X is 2.6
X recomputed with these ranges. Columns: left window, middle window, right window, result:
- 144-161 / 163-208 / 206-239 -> 7.2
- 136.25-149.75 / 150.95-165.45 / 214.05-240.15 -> 8.0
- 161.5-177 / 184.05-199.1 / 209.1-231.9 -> 5.5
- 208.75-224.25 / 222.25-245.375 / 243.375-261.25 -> 0.2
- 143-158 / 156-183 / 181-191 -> -4.4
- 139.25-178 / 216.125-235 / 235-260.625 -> -1.6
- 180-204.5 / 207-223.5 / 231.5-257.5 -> -4.5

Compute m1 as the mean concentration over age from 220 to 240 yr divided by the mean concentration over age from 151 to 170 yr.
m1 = 2.06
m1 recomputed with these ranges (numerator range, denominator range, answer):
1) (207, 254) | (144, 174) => 1.70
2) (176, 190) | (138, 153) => 0.57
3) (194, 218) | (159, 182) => 1.46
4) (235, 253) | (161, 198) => 1.77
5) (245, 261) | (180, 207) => 1.68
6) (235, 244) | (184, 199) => 1.92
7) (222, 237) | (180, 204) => 1.75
